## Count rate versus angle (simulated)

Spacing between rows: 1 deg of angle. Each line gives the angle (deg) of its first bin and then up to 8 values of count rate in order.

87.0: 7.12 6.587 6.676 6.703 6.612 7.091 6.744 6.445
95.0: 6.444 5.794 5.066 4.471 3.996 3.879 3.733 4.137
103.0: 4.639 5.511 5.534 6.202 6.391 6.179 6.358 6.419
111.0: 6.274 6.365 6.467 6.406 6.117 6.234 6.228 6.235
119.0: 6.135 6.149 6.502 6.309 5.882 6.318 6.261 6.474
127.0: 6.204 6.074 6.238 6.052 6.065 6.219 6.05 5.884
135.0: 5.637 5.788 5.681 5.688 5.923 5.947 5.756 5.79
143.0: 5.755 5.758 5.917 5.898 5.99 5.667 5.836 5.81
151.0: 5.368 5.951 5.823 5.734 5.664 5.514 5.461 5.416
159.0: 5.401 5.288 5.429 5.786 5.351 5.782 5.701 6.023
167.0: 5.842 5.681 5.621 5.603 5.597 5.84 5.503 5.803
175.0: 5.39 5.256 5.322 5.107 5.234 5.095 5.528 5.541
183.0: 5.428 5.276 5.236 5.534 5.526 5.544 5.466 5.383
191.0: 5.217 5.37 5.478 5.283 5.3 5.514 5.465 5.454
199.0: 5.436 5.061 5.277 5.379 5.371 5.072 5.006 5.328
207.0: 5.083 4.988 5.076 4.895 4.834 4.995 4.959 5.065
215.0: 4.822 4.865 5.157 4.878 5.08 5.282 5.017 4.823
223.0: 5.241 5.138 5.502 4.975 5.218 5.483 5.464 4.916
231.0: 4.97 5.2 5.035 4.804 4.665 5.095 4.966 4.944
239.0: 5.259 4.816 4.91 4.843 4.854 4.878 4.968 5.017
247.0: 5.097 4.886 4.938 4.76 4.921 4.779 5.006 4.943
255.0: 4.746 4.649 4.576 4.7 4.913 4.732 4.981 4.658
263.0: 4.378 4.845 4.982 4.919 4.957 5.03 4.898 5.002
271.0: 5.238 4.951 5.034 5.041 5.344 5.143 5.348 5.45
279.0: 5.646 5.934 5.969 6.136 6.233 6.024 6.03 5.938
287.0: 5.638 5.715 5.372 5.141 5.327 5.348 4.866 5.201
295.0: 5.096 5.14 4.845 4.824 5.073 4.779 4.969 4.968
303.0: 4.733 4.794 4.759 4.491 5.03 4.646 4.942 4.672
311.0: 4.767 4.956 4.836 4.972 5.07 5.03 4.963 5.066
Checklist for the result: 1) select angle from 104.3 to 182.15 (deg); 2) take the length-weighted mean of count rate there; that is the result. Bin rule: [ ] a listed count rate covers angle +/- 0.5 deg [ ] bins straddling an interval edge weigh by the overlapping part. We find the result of 5.86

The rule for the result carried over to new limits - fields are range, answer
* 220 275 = 4.96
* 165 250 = 5.22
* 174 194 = 5.37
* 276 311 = 5.26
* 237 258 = 4.89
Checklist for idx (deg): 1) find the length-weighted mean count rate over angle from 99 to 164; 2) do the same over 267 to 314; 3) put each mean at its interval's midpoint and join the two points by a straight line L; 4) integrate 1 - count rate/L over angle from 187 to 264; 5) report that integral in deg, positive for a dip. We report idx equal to 5.61 deg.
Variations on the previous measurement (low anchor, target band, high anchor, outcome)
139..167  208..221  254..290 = 1.11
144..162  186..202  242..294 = 0.27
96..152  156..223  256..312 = 2.47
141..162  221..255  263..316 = 2.23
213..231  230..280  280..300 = 3.00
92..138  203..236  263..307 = 2.50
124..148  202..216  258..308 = 1.32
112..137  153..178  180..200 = 0.46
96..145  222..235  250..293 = 0.59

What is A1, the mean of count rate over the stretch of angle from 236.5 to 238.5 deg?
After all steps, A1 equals 4.96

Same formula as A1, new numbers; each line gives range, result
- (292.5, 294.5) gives 5.03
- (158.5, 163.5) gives 5.45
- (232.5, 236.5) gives 4.9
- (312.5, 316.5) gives 4.98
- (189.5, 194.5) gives 5.35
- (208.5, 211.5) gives 4.93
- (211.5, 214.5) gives 5.01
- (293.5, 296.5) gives 5.15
